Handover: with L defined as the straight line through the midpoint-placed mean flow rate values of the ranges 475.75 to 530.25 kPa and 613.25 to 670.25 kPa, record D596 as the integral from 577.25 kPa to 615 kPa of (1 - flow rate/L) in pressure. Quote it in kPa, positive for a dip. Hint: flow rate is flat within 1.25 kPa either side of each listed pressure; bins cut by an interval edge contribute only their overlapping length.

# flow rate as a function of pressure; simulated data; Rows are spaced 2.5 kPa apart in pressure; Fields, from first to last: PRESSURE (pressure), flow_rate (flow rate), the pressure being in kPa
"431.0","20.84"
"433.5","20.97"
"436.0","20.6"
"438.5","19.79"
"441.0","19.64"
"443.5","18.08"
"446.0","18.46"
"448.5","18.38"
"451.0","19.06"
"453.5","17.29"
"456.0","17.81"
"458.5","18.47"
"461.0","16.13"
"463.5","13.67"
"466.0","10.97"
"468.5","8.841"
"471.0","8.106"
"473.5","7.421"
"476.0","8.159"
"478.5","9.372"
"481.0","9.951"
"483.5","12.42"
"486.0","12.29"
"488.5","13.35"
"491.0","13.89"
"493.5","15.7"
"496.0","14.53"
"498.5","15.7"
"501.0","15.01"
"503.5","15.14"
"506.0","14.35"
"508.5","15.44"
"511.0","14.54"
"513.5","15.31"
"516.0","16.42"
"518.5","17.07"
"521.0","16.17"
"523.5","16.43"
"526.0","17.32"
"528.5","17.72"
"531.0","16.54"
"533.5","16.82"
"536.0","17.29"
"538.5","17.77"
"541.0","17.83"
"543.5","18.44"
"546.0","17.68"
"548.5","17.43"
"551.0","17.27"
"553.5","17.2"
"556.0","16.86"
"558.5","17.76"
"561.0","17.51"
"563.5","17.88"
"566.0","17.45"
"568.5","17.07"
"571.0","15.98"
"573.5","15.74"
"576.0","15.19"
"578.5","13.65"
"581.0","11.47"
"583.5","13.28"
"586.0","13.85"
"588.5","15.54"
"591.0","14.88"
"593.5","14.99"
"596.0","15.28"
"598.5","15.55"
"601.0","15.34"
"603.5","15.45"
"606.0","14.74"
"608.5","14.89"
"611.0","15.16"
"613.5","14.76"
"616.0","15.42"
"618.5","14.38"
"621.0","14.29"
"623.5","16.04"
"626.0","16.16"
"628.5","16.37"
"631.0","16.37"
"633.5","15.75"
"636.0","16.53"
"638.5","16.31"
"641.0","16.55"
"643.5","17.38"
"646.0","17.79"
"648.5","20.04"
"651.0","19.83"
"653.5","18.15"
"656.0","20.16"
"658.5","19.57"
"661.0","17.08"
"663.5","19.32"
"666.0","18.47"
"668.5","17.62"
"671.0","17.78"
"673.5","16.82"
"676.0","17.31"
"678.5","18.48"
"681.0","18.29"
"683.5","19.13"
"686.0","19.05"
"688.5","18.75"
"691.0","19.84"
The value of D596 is 4.0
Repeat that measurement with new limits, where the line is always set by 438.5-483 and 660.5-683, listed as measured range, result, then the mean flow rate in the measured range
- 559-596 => 2.09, 15.4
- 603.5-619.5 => 1.86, 14.9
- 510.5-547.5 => -3.56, 16.9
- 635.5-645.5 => 0.37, 16.8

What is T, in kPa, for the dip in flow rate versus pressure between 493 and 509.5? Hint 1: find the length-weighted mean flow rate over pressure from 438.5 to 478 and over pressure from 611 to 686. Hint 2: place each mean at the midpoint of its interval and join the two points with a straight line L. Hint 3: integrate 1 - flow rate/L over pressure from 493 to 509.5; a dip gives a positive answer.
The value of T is 0.3 kPa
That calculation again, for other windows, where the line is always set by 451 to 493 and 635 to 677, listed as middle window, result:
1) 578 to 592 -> 1.9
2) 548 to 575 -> -3.2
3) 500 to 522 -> -2.7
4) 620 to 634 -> 1.1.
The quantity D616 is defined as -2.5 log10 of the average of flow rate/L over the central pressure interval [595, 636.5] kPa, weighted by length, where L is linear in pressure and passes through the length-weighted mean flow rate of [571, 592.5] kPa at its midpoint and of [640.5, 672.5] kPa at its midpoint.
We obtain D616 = 0.05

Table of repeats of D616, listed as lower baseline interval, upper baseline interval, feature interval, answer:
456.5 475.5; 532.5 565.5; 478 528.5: -0.01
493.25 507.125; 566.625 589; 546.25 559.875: -0.17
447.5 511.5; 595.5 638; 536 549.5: -0.22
